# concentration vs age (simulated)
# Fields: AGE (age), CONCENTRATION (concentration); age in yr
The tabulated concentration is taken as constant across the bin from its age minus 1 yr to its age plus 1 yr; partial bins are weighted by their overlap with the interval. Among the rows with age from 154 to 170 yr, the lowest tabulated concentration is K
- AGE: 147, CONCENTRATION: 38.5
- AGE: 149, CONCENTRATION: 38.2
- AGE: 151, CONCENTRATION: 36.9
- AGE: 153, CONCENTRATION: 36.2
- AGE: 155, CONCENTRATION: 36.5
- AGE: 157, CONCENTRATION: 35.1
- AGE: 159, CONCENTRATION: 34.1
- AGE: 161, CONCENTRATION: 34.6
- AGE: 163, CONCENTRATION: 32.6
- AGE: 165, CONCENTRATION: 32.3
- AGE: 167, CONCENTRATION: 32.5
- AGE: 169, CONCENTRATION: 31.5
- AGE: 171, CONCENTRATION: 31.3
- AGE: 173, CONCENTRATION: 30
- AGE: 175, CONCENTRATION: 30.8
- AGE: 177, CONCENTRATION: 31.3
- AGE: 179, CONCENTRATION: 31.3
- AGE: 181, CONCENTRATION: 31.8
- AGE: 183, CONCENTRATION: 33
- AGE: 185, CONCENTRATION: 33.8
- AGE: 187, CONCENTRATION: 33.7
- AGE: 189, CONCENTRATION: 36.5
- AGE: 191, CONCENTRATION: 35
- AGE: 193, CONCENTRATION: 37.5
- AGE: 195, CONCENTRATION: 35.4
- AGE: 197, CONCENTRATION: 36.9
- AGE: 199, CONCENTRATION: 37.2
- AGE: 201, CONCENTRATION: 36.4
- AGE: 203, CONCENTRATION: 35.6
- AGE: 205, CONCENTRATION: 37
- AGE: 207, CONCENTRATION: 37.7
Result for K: 31.5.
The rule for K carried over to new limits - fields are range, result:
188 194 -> 35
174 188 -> 30.8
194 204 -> 35.4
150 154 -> 36.2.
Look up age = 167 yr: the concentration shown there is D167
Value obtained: 32.5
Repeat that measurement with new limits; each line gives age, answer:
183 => 33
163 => 32.6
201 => 36.4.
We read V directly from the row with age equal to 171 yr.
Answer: 31.3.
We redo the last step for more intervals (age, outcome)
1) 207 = 37.7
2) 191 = 35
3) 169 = 31.5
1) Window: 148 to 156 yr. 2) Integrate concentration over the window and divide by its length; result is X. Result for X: 37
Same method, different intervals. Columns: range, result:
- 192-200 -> 36.8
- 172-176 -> 30.4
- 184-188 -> 33.8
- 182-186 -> 33.4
